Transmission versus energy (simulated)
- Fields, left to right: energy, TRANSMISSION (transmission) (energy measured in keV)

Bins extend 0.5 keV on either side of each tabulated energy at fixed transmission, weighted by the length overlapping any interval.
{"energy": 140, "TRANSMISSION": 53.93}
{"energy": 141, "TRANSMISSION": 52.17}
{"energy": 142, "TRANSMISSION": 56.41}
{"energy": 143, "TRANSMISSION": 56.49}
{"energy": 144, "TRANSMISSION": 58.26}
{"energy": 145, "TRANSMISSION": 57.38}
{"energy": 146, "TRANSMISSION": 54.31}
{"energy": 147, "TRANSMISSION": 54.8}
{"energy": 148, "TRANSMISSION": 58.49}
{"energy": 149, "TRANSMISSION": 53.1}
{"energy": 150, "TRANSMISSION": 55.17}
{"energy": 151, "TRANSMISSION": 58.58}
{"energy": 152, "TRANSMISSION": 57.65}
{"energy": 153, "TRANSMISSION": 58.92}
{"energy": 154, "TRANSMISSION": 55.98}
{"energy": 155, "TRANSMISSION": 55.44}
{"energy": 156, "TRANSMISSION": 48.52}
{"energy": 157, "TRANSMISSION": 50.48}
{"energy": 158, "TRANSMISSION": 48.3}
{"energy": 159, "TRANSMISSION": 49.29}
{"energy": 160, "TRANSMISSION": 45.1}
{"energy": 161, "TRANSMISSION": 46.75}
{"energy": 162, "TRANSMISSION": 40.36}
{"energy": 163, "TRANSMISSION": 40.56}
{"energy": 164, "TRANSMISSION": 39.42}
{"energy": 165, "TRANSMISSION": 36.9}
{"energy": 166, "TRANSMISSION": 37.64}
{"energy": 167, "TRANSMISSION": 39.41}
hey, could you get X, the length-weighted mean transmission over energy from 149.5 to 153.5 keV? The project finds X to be 57.6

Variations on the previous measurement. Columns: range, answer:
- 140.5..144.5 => 55.8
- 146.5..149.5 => 55.5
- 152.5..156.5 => 54.7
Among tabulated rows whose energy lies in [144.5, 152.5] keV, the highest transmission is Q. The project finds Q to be 58.58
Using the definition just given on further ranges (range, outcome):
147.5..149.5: 58.49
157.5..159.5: 49.29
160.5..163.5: 46.75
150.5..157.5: 58.92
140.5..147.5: 58.26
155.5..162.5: 50.48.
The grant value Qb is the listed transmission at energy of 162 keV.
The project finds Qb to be 40.36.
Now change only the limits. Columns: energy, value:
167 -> 39.41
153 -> 58.92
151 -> 58.58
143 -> 56.49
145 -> 57.38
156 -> 48.52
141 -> 52.17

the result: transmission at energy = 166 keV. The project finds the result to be 37.64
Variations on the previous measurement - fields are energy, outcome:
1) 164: 39.42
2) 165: 36.9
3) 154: 55.98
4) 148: 58.49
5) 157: 50.48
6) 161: 46.75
